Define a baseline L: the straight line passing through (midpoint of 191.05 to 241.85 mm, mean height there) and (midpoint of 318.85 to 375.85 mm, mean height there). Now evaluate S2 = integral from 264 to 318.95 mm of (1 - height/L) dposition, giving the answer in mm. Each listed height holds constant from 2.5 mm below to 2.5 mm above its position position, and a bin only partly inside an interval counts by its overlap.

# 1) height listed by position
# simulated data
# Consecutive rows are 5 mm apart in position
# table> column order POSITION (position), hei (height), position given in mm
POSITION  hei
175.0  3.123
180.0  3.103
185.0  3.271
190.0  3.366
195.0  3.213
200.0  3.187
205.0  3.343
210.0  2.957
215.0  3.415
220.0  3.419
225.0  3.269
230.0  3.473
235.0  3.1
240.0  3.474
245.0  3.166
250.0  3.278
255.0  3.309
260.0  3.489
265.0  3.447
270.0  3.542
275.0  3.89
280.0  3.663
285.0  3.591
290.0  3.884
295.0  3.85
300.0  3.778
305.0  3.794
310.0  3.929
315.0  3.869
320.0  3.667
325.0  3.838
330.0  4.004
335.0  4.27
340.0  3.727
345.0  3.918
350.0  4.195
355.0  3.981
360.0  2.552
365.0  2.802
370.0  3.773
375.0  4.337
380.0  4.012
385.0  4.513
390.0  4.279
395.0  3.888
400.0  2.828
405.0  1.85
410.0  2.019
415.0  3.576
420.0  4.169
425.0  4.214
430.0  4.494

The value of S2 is -3.23 mm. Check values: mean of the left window 3.28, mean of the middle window 3.75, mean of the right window 3.74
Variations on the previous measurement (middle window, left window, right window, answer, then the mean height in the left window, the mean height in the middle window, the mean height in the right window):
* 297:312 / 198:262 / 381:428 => -1.96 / 3.3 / 3.83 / 3.51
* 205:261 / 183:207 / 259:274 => 1.81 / 3.27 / 3.3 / 3.53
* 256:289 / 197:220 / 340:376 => -1.87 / 3.25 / 3.6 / 3.63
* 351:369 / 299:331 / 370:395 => 3.60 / 3.84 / 3.26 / 4.19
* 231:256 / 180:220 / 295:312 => 1.58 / 3.25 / 3.28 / 3.83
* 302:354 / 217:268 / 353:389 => -4.62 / 3.35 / 3.92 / 3.73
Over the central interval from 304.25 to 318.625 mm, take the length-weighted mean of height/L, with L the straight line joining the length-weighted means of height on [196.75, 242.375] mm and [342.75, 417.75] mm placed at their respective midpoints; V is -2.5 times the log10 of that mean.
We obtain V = -0.13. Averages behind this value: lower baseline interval 3.29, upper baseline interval 3.5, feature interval 3.86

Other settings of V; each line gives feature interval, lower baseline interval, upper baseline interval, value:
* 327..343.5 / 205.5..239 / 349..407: -0.14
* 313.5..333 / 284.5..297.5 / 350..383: -0.03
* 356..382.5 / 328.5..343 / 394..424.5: 0.01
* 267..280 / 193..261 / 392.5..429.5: -0.13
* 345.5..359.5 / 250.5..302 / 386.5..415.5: -0.17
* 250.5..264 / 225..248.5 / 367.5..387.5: 0.01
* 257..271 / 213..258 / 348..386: -0.02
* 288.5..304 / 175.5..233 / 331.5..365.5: -0.09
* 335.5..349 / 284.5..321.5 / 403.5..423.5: -0.12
